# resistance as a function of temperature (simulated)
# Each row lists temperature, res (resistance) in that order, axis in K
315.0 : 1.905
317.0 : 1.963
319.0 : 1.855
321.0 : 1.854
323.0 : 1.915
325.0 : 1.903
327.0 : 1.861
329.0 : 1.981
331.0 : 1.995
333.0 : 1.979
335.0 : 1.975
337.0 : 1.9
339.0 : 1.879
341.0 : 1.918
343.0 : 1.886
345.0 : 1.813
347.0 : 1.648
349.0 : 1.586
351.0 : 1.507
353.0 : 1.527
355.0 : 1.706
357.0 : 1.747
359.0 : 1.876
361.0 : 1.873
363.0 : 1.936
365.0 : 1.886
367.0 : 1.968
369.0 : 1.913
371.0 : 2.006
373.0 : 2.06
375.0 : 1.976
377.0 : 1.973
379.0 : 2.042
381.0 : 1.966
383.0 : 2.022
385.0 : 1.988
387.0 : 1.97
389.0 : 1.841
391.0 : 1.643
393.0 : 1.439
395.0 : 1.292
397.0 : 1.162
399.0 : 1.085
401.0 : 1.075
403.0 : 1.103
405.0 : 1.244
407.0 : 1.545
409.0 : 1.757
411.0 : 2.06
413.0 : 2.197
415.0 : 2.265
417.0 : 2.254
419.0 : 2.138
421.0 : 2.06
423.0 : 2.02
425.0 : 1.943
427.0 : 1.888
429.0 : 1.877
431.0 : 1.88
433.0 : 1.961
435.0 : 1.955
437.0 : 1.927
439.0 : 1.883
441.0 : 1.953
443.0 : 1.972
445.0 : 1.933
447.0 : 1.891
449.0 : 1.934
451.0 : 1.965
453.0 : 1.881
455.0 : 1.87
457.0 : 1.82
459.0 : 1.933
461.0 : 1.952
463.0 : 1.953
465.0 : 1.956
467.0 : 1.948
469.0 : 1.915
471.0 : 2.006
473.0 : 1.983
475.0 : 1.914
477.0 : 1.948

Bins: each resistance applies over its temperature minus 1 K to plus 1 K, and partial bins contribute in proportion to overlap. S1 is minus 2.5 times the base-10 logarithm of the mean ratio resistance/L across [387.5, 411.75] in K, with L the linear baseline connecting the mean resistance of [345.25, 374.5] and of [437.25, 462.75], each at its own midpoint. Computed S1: 0.274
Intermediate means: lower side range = 1.81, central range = 1.44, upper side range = 1.92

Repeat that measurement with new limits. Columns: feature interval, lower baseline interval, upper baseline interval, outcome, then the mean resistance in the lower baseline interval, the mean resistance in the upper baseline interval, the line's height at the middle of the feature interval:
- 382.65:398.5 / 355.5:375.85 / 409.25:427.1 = 0.22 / 1.92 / 2.09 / 2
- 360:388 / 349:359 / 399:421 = -0.17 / 1.64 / 1.75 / 1.68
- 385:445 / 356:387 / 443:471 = 0.09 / 1.95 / 1.92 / 1.94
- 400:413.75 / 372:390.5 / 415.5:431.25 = 0.27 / 1.97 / 2.02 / 2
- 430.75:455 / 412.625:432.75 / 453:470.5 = 0.03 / 2.04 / 1.92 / 1.98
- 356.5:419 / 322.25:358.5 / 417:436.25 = 0.07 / 1.82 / 1.98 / 1.91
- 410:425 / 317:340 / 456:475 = -0.11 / 1.92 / 1.94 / 1.93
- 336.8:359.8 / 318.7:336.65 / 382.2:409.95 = 0.04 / 1.93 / 1.51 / 1.8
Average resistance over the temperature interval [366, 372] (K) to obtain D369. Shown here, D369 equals 1.96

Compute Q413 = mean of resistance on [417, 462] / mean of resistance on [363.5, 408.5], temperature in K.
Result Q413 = 1.15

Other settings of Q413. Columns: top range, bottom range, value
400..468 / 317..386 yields 1.00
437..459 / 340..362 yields 1.10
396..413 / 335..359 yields 0.81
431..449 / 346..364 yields 1.13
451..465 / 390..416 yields 1.25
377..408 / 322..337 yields 0.81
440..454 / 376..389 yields 0.98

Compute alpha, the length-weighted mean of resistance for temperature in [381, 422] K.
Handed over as 1.71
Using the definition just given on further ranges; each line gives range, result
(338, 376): 1.83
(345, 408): 1.7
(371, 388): 2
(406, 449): 1.97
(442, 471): 1.93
